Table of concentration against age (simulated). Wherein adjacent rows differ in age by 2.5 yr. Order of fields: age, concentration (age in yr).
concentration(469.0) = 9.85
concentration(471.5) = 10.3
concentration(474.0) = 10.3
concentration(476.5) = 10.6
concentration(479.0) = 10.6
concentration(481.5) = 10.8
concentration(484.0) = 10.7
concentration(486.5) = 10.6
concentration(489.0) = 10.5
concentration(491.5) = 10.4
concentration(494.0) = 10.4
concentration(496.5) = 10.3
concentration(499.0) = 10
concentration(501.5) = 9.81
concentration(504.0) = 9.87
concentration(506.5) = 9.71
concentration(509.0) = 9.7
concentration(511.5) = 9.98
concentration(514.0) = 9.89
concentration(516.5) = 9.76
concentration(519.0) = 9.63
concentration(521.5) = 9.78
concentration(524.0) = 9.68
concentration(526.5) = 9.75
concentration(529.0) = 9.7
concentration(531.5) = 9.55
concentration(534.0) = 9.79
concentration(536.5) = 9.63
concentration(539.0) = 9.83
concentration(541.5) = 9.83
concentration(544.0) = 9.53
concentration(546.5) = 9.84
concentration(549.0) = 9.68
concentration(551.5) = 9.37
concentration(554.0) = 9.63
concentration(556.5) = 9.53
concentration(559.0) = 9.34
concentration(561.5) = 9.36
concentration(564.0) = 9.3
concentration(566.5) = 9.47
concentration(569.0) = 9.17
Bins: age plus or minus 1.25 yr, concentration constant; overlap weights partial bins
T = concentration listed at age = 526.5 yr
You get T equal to 9.75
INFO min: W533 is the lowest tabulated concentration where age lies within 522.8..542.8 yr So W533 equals 9.55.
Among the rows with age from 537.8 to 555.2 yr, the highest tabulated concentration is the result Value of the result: 9.84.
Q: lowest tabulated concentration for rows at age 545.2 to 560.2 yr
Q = 9.34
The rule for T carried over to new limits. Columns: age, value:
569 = 9.17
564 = 9.3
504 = 9.87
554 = 9.63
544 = 9.53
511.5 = 9.98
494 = 10.4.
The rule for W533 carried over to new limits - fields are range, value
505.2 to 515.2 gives 9.7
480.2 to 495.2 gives 10.4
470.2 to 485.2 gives 10.3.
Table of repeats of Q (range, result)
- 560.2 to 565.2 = 9.3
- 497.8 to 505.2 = 9.81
